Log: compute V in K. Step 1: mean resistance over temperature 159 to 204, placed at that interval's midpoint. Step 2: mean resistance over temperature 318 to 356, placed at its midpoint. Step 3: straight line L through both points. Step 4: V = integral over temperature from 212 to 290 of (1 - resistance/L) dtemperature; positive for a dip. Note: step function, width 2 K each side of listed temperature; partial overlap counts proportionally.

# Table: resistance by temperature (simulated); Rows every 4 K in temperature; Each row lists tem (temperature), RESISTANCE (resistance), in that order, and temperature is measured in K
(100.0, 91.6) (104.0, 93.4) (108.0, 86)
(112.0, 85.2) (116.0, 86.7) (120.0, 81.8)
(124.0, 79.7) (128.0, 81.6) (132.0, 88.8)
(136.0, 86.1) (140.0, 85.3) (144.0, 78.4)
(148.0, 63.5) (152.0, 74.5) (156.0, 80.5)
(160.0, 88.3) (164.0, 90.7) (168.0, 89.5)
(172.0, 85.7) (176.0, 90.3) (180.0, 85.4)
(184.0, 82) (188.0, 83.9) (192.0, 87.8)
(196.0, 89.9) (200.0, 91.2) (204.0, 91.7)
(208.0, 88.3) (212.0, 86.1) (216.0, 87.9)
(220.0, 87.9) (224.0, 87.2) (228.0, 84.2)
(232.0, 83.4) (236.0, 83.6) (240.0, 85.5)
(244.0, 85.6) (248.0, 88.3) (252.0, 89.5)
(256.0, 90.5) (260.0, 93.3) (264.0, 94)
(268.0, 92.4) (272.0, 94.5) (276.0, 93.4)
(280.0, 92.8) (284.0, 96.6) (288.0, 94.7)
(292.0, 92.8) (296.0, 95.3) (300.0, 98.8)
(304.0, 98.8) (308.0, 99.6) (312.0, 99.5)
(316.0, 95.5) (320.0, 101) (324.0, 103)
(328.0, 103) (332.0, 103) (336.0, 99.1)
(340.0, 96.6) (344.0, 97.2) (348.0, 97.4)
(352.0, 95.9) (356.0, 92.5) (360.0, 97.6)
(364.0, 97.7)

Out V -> 2.8 K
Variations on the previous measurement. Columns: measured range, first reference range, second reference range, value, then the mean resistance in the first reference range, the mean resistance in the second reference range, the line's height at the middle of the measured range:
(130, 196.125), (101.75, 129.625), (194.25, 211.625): 2.78 K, 85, 89.9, 87.7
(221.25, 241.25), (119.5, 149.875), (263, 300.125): 1.06 K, 80.7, 94.3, 89.6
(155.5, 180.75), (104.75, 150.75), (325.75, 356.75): -0.70 K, 82.3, 98.4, 85.3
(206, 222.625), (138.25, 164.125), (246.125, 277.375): -0.19 K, 79.4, 92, 86.6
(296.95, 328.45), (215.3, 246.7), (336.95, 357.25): -2.20 K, 85.6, 96.2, 93.1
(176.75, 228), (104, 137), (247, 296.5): 1.10 K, 85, 93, 89.3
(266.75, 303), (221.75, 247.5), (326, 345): -0.88 K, 85.1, 99.9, 92.5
